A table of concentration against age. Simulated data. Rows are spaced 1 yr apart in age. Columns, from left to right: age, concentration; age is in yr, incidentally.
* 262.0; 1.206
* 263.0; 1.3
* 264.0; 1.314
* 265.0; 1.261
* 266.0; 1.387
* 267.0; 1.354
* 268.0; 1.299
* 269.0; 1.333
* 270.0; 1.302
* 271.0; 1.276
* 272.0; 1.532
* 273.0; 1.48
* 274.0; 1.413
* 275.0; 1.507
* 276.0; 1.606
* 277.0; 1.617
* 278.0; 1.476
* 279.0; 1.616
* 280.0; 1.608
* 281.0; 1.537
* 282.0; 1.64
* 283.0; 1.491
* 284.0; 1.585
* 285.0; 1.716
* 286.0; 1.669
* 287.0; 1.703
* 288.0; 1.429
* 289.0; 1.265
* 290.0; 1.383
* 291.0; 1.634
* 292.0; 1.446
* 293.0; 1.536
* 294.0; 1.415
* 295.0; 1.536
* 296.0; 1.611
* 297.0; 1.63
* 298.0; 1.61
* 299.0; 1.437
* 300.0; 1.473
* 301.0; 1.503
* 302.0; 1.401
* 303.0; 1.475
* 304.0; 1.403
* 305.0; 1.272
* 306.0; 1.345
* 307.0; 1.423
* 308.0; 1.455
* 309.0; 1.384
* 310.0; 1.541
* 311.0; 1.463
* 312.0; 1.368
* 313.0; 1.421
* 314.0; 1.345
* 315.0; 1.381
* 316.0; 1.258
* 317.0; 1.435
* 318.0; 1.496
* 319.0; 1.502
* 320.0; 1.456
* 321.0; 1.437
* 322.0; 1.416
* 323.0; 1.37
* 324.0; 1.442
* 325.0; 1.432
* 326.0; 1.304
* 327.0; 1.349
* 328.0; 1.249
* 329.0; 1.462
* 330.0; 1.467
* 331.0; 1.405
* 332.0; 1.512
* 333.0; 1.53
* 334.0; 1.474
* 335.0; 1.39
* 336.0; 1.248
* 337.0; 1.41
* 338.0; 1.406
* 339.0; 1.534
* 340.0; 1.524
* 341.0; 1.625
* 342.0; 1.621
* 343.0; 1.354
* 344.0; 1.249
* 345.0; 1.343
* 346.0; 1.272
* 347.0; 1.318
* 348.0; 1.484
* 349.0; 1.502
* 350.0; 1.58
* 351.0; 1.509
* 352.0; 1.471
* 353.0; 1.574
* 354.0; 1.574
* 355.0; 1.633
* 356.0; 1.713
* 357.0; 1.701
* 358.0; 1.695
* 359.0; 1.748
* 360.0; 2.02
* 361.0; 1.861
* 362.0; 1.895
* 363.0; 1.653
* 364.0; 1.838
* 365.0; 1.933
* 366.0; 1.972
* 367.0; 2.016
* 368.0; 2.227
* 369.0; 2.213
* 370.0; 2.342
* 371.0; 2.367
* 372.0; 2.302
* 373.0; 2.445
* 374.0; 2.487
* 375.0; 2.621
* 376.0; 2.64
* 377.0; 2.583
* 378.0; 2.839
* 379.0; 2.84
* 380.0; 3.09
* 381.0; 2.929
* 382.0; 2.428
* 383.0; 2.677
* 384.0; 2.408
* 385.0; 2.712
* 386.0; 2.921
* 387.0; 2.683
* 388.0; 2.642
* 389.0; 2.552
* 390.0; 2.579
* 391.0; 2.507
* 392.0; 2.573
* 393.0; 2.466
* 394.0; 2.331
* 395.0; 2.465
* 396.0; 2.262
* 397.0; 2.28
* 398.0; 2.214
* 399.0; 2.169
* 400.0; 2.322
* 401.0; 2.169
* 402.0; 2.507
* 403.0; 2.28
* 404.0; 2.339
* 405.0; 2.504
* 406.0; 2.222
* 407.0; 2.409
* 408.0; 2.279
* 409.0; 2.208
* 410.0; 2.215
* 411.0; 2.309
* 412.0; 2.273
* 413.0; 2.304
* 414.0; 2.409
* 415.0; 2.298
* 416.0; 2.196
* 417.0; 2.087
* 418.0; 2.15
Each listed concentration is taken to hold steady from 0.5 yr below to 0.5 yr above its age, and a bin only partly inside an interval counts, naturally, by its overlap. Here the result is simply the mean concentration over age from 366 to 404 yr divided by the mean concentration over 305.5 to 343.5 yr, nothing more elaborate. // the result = 1.74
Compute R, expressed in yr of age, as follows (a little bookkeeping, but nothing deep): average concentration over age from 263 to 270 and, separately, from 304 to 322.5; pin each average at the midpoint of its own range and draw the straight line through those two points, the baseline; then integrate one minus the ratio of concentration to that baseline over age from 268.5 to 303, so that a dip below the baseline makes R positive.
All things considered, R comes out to -3.90 yr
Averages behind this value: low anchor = 1.32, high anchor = 1.41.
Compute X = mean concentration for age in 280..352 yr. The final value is 1.46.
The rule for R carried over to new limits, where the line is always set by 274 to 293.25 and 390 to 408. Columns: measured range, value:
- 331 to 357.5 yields 6.6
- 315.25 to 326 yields 2.3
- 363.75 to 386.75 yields -3.0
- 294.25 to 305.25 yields 1.1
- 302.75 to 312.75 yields 1.8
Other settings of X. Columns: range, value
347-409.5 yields 2.23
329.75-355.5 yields 1.46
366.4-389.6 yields 2.56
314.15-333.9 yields 1.42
